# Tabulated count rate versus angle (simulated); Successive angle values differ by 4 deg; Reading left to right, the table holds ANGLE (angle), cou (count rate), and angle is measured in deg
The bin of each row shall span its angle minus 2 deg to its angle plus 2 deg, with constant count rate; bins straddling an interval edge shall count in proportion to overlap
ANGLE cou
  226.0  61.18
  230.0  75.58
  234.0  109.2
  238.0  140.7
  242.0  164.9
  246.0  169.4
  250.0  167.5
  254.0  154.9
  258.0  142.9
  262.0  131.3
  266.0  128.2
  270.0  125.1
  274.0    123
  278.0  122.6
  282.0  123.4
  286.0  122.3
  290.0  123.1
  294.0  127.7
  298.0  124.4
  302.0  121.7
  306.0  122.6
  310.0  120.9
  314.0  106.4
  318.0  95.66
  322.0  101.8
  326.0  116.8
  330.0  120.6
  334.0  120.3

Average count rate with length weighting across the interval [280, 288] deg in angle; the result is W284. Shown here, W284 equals 123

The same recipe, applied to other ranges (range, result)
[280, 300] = 124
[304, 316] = 117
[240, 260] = 160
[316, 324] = 98.7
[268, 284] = 124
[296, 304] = 123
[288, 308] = 124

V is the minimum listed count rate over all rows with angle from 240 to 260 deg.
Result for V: 142.9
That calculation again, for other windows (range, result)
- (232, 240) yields 109.2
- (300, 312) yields 120.9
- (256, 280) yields 122.6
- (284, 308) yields 121.7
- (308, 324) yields 95.66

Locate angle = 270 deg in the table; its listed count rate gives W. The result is 125.1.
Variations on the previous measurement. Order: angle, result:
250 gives 167.5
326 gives 116.8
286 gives 122.3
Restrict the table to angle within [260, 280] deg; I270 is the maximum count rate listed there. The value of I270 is 131.3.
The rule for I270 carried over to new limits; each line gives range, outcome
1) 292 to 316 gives 127.7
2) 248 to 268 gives 167.5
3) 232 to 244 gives 164.9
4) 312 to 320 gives 106.4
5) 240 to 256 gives 169.4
